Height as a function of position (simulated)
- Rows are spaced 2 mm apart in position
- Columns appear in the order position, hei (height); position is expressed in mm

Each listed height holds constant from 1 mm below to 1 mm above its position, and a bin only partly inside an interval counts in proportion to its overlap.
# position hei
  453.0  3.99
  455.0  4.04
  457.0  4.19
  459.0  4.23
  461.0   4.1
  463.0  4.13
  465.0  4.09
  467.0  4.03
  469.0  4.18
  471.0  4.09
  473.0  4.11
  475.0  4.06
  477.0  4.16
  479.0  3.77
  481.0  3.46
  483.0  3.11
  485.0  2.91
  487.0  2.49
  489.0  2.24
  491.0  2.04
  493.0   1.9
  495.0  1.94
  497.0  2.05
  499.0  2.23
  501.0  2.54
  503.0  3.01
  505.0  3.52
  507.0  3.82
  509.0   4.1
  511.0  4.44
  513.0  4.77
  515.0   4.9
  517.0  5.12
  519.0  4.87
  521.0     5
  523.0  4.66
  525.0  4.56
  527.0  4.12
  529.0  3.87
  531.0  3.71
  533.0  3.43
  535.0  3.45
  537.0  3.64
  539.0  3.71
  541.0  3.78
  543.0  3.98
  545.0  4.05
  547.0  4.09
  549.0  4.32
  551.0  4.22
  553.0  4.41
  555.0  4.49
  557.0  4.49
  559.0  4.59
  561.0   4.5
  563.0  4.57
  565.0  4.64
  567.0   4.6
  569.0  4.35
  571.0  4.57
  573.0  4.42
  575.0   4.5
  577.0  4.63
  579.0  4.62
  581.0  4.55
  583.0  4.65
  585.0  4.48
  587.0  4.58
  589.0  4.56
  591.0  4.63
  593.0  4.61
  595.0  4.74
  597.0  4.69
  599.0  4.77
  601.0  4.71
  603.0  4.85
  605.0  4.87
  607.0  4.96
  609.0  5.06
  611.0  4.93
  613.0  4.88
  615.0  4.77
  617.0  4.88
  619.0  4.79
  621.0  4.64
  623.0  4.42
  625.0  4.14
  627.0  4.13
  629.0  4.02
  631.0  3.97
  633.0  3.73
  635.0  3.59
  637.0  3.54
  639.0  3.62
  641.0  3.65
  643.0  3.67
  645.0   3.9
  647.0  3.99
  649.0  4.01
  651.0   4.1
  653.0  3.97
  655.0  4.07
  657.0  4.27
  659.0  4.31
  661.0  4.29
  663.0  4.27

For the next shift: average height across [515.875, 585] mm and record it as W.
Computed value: 4.33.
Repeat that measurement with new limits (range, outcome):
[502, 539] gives 4.15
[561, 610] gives 4.65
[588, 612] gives 4.78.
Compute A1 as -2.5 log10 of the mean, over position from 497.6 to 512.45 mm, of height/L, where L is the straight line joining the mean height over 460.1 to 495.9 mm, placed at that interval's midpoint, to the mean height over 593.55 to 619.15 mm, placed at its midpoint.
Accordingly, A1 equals 0.10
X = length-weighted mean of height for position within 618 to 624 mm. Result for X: 4.62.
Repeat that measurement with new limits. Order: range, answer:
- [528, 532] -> 3.79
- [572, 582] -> 4.54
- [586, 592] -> 4.59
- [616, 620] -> 4.83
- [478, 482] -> 3.62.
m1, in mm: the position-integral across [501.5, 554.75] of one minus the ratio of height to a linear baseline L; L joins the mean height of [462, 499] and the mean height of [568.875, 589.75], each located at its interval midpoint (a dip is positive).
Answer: -3.7 mm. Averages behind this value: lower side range 3.24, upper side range 4.54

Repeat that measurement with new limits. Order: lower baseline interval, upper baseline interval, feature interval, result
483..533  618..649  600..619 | -4.8 mm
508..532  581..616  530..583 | 4.3 mm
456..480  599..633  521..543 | 1.9 mm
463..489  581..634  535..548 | 0.9 mm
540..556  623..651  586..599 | -2.0 mm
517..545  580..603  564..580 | -0.3 mm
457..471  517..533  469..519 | 9.9 mm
